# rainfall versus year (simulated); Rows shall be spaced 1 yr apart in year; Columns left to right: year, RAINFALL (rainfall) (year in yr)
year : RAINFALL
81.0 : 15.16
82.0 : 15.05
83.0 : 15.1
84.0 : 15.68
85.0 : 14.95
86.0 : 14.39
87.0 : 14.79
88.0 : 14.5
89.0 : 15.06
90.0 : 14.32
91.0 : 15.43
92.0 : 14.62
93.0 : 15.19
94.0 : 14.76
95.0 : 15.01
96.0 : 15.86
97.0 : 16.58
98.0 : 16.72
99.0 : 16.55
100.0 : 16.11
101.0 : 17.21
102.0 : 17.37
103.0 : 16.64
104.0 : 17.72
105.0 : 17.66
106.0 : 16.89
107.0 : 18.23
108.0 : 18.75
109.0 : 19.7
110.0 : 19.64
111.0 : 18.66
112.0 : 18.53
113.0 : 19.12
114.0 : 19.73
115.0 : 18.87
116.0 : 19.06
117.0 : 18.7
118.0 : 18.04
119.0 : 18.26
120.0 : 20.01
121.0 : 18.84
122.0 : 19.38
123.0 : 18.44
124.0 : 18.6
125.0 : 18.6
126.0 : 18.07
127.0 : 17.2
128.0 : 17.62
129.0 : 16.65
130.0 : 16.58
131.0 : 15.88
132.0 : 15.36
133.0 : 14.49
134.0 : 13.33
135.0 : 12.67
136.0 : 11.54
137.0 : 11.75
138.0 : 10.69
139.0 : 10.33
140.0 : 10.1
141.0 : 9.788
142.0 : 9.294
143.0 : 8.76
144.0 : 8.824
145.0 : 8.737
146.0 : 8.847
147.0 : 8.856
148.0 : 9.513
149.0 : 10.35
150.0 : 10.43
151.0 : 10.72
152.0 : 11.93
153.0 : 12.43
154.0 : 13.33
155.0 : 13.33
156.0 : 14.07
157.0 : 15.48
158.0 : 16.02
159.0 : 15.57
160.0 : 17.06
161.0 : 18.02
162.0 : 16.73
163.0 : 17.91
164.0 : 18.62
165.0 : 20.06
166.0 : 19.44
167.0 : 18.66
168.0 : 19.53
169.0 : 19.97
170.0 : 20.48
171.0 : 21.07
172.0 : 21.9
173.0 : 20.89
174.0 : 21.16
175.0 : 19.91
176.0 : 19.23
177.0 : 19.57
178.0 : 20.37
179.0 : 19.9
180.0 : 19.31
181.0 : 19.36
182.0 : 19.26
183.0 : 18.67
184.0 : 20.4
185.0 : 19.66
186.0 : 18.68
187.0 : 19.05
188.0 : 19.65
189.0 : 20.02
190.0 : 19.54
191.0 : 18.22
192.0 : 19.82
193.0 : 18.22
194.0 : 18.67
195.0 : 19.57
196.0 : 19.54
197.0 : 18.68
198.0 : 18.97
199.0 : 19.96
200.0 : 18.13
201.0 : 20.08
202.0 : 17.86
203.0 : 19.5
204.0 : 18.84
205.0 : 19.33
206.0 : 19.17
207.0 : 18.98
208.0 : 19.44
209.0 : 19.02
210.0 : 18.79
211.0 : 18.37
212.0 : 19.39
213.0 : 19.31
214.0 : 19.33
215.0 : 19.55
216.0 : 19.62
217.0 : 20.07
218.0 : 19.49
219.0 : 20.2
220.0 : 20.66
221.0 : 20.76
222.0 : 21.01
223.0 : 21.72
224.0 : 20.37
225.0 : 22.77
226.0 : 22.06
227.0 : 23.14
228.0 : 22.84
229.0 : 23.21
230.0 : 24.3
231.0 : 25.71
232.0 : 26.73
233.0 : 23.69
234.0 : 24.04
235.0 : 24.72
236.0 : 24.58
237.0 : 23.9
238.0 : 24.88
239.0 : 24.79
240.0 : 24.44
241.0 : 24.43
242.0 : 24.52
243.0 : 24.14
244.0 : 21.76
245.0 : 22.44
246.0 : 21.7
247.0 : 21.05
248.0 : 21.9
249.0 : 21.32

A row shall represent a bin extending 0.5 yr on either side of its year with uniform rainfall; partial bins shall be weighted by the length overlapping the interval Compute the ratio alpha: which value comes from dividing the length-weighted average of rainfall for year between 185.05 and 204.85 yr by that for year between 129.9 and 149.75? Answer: 1.7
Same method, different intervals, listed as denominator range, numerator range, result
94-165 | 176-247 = 1.35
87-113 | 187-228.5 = 1.18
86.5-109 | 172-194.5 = 1.20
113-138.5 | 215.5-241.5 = 1.36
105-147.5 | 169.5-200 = 1.26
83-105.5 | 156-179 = 1.20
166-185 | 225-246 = 1.20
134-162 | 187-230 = 1.67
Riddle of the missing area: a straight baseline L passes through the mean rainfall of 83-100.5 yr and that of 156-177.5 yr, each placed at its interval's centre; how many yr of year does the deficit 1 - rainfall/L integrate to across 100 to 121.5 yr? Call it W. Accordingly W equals -2.9 yr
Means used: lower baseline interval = 15.3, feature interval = 18.4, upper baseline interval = 18.8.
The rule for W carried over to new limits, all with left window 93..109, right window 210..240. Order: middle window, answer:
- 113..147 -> 5.8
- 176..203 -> 1.7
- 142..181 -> 7.2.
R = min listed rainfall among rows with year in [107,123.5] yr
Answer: 18.04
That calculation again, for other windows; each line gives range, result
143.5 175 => 8.737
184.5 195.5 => 18.22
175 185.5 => 18.67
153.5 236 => 13.33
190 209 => 17.86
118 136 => 11.54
